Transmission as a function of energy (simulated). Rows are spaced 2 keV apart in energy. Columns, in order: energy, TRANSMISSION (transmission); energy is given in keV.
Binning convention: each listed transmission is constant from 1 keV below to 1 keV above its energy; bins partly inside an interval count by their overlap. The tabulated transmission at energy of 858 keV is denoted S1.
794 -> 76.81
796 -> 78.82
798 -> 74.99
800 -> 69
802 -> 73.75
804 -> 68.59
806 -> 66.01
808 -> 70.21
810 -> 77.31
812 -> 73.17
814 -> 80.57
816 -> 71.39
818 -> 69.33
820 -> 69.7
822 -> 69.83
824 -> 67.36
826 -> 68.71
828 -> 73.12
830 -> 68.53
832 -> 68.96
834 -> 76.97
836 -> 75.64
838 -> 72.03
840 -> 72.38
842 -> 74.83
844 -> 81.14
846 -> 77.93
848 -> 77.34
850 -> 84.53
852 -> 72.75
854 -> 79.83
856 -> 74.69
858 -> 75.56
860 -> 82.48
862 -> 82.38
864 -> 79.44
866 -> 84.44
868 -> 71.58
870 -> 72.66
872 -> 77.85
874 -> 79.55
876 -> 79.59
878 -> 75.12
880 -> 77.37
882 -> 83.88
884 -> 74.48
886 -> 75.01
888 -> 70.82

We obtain 75.56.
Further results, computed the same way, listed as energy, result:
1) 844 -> 81.14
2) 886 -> 75.01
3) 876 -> 79.59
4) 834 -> 76.97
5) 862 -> 82.38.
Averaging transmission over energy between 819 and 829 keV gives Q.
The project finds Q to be 69.7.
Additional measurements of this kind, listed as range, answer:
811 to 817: 75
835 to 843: 73.7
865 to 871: 76.2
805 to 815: 73.5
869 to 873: 75.3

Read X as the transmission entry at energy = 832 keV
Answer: 68.96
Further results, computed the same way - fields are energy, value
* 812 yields 73.17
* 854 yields 79.83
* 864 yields 79.44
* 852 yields 72.75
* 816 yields 71.39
